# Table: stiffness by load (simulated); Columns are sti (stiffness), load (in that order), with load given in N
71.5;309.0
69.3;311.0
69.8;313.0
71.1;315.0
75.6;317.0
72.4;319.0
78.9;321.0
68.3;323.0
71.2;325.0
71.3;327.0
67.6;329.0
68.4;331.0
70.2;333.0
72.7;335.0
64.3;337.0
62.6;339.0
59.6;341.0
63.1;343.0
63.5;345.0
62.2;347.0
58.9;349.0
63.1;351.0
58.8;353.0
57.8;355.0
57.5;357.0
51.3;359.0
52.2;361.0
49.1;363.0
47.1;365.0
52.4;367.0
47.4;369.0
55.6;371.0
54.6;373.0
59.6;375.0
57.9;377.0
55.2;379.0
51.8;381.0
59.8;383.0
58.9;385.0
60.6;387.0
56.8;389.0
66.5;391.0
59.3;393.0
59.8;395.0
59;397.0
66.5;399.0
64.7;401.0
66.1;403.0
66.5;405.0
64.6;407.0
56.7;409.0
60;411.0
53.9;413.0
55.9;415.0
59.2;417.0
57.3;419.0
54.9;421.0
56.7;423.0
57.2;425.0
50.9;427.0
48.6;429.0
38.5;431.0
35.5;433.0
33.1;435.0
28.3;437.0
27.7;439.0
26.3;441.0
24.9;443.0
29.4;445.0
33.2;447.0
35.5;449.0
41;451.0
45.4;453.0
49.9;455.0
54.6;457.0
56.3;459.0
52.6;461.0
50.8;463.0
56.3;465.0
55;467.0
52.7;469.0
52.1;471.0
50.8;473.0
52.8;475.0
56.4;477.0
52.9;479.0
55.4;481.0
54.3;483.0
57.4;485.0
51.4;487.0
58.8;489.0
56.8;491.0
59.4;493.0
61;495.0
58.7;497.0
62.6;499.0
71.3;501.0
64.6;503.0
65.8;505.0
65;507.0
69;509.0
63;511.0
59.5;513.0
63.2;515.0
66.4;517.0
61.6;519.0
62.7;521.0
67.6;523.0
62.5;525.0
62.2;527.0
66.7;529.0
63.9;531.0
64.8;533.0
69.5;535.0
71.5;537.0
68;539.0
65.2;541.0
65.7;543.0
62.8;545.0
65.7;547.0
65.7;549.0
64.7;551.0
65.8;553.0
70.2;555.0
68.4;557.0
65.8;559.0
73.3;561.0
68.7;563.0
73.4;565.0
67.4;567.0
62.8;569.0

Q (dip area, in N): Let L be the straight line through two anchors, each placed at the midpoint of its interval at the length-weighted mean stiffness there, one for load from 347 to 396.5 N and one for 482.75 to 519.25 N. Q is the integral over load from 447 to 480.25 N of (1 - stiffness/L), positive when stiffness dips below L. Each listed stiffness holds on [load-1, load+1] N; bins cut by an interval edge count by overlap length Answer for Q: 5.4 N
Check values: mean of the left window 56.5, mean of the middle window 50.4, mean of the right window 61.7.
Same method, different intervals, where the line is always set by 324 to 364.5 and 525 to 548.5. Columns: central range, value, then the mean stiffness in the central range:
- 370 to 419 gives 2.8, 59.5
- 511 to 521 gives 0.4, 62.7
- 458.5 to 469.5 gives 1.8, 53.9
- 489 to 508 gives 0.7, 62.6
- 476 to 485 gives 1.3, 55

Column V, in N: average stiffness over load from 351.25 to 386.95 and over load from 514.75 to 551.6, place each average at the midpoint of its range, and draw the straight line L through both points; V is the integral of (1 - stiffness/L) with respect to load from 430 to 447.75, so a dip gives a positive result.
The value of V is 8.55 N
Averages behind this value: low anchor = 54.9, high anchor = 65.3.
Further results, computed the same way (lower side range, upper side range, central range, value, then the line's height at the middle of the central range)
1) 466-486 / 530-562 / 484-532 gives -2.1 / 59.9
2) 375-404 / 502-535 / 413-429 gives 1.5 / 61.2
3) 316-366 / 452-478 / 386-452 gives 8.0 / 56.7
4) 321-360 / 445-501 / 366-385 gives 1.9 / 61.1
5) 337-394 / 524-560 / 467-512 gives 3.5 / 63.5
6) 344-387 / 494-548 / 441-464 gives 7.1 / 61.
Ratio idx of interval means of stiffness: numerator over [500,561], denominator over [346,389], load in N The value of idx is 1.2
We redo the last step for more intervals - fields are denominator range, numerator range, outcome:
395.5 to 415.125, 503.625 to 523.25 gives 1.04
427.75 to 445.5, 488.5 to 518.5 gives 1.92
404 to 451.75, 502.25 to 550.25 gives 1.43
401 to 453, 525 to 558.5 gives 1.41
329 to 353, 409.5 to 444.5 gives 0.70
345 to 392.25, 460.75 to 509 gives 1.02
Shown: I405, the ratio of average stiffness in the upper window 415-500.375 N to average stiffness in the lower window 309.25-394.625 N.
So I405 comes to 0.79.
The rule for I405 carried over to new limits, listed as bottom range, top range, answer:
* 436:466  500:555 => 1.60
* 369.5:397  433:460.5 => 0.65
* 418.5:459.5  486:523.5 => 1.49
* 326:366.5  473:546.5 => 1.02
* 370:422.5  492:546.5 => 1.09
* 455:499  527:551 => 1.20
